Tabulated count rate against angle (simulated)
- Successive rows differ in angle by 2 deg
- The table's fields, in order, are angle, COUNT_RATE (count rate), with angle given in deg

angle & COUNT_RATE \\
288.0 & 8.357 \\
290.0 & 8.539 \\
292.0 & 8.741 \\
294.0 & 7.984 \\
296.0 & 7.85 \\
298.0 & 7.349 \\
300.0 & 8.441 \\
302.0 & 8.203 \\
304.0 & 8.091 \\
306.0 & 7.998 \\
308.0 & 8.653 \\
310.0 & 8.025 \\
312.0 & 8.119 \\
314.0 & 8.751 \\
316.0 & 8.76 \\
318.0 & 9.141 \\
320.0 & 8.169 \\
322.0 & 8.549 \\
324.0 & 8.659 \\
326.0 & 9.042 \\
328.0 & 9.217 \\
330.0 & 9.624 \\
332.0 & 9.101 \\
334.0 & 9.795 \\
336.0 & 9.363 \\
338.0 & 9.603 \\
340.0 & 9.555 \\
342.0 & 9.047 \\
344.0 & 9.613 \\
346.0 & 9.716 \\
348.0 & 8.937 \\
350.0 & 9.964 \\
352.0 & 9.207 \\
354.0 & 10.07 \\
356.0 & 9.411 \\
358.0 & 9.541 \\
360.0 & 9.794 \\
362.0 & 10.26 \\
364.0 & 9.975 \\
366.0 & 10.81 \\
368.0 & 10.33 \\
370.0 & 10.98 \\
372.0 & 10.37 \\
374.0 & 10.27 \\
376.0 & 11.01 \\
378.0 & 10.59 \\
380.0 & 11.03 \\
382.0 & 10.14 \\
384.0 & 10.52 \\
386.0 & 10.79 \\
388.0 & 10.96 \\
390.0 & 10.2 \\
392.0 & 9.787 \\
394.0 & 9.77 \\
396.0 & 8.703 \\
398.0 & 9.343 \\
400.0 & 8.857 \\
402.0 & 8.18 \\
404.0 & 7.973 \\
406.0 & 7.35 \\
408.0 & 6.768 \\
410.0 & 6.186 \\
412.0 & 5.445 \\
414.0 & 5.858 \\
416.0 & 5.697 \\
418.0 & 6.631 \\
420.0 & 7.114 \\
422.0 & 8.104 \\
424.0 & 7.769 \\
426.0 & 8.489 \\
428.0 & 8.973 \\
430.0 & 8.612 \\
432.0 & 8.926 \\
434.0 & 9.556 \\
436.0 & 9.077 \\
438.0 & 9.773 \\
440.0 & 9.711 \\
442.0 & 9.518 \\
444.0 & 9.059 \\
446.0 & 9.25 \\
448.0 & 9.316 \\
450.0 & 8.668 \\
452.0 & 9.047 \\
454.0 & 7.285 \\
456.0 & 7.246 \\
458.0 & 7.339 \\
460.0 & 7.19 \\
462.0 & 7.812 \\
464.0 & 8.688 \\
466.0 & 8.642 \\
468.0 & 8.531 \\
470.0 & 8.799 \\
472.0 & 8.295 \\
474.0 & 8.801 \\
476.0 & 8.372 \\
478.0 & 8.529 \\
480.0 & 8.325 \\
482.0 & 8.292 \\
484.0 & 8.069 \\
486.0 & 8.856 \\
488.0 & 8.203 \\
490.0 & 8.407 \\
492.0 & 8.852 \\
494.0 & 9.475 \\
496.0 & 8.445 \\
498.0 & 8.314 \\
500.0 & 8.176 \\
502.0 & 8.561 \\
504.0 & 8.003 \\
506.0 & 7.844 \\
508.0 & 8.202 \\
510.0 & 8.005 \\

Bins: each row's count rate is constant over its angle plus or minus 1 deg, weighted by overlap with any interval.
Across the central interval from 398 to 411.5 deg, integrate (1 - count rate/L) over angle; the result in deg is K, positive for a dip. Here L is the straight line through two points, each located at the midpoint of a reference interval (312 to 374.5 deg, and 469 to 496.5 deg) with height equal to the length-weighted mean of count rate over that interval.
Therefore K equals 2.2 deg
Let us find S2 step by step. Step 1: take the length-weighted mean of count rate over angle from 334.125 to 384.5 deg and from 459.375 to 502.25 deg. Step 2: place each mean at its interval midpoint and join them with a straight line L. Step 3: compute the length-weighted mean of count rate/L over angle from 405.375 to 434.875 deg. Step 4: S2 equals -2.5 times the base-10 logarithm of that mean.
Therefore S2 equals 0.23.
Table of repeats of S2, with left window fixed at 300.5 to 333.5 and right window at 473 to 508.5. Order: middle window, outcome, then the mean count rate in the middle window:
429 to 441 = -0.095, 9.28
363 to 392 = -0.225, 10.5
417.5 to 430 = 0.074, 7.96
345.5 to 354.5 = -0.112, 9.54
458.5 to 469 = 0.044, 8.13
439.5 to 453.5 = -0.080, 9.14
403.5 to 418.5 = 0.306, 6.43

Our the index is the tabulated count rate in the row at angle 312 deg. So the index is 8.119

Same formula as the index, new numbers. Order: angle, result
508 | 8.202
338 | 9.603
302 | 8.203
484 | 8.069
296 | 7.85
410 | 6.186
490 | 8.407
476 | 8.372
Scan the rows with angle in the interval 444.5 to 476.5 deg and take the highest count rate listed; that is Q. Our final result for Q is 9.316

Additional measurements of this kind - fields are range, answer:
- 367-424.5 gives 11.03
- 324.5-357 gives 10.07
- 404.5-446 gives 9.773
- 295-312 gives 8.653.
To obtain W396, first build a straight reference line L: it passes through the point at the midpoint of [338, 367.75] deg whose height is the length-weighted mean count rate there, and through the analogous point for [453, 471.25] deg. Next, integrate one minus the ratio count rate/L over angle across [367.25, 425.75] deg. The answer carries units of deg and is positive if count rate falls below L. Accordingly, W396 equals 1.4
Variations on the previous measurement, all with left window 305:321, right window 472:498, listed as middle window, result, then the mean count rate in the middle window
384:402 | -2.7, 9.75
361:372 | -2.6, 10.5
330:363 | -4.3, 9.56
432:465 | -0.6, 8.67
